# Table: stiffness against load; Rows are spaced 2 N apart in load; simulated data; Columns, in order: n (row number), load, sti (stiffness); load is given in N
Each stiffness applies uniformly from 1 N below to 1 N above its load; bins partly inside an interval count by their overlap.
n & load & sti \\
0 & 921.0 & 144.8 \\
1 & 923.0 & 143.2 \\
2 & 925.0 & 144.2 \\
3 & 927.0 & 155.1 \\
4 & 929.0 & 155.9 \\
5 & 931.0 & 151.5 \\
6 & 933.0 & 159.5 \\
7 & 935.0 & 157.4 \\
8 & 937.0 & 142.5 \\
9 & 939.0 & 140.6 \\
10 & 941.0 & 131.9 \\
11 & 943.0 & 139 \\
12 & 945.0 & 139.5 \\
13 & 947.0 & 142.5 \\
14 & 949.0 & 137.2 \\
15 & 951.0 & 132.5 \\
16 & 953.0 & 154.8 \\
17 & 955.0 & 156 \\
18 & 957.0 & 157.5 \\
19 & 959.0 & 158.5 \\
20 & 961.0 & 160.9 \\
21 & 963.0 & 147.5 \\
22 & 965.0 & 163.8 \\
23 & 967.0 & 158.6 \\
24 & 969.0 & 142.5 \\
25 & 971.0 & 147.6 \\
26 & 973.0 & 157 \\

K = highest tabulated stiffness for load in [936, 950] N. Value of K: 142.5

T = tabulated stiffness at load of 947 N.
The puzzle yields 142.5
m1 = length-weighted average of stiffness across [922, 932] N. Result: 150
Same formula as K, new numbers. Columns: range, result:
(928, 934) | 159.5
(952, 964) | 160.9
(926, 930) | 155.9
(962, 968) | 163.8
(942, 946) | 139.5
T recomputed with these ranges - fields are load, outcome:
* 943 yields 139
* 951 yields 132.5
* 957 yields 157.5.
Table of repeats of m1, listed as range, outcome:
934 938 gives 150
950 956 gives 148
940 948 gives 138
